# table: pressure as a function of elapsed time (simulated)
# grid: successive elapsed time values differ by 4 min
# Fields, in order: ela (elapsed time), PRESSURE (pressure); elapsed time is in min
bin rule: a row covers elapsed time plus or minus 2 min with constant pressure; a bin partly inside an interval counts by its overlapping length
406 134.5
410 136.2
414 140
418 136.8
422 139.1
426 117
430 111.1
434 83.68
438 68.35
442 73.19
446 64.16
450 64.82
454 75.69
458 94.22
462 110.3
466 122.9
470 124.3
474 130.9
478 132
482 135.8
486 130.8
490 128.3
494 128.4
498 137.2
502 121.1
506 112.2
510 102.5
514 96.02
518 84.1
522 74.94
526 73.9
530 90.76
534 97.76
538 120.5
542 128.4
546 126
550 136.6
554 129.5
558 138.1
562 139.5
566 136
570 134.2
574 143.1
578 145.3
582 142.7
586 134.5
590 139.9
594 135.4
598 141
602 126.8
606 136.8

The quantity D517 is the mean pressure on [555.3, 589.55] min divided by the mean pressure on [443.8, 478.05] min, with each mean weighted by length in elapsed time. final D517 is 1.4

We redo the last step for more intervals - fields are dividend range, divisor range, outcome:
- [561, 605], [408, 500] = 1.23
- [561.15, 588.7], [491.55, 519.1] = 1.24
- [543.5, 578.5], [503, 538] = 1.45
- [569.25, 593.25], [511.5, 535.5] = 1.62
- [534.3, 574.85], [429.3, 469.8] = 1.50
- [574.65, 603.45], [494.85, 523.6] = 1.31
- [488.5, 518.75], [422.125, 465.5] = 1.28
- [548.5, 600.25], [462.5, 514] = 1.11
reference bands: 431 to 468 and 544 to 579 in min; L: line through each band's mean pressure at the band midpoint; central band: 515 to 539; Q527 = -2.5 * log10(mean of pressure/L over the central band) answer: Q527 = 0.33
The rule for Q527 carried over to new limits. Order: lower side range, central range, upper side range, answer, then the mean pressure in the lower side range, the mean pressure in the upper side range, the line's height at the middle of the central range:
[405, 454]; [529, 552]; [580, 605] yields 0.08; 104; 137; 126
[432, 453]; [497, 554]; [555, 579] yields 0.08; 71.1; 139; 116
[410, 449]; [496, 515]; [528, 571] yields 0.02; 104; 125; 117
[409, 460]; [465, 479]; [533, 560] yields -0.17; 99.6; 126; 109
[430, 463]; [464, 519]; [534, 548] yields -0.22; 80.3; 121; 99.7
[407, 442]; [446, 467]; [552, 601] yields 0.32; 115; 138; 120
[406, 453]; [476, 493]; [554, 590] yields -0.12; 104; 139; 117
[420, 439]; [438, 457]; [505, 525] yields 0.41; 106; 92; 103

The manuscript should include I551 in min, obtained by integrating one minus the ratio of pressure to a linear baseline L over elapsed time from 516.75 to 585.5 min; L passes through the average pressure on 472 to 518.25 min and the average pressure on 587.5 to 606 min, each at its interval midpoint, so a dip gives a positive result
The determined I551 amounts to 4.8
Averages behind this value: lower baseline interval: 121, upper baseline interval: 136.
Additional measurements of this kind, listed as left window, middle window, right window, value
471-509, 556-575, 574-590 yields 0.1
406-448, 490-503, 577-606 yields -0.9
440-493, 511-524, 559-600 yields 3.8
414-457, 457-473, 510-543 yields -3.3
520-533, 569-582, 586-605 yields -2.4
